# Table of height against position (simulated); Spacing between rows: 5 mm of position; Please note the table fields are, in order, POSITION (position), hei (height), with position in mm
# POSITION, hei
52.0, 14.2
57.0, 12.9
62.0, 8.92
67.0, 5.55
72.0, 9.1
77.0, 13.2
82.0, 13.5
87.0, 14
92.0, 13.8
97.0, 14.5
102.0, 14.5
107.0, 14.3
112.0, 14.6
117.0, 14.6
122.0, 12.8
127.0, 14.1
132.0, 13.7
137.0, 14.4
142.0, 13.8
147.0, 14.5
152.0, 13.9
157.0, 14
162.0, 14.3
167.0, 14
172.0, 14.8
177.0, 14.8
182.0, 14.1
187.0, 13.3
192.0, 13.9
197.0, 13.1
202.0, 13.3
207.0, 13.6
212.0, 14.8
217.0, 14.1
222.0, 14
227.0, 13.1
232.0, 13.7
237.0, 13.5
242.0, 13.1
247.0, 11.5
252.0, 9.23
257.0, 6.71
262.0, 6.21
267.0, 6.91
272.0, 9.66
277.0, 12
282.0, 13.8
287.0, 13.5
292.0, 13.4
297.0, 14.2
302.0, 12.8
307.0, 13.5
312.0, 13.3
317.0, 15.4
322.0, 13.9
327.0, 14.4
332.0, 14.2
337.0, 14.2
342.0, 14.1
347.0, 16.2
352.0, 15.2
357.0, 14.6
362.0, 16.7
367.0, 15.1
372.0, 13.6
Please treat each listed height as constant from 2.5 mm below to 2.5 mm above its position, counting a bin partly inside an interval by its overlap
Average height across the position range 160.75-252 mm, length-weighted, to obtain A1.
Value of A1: 13.6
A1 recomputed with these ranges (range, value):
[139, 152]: 14.1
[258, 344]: 12.6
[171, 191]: 14.2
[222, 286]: 11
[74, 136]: 13.9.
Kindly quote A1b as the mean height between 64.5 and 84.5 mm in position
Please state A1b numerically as 10.3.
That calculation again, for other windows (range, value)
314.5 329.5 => 14.6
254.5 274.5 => 7.37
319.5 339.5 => 14.2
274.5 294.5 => 13.2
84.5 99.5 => 14.1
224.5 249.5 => 13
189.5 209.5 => 13.5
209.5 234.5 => 13.9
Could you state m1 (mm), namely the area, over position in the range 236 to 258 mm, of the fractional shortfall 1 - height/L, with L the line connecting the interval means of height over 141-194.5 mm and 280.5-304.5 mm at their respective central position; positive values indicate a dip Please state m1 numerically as 4.6 mm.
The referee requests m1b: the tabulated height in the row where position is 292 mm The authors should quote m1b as 13.4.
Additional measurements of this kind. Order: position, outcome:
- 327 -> 14.4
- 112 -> 14.6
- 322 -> 13.9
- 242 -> 13.1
